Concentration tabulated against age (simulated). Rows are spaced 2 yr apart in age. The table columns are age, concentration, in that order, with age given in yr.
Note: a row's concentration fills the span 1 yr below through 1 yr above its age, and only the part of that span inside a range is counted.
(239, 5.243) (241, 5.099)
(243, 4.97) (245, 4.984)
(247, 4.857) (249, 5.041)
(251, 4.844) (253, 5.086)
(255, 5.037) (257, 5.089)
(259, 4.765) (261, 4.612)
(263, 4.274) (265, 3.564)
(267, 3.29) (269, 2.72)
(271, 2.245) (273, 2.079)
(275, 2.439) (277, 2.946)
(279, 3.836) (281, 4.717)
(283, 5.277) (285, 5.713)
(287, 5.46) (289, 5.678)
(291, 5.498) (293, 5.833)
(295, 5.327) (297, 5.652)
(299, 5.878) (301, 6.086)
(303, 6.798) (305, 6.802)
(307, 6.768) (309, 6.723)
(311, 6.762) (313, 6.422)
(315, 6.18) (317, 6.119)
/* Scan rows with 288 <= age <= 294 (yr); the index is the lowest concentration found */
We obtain 5.498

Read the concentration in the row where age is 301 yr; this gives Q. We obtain 6.086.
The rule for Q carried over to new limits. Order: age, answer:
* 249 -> 5.041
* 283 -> 5.277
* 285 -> 5.713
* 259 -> 4.765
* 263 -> 4.274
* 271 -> 2.245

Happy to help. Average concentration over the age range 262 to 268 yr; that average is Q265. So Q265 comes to 3.71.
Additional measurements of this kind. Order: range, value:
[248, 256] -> 5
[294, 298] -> 5.49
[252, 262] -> 4.92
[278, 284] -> 4.61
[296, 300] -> 5.77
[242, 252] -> 4.94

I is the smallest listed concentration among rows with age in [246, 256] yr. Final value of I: 4.844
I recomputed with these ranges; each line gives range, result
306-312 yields 6.723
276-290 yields 2.946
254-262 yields 4.612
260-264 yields 4.274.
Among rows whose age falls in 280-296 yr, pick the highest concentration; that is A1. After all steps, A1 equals 5.833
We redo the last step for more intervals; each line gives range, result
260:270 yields 4.612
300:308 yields 6.802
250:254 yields 5.086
